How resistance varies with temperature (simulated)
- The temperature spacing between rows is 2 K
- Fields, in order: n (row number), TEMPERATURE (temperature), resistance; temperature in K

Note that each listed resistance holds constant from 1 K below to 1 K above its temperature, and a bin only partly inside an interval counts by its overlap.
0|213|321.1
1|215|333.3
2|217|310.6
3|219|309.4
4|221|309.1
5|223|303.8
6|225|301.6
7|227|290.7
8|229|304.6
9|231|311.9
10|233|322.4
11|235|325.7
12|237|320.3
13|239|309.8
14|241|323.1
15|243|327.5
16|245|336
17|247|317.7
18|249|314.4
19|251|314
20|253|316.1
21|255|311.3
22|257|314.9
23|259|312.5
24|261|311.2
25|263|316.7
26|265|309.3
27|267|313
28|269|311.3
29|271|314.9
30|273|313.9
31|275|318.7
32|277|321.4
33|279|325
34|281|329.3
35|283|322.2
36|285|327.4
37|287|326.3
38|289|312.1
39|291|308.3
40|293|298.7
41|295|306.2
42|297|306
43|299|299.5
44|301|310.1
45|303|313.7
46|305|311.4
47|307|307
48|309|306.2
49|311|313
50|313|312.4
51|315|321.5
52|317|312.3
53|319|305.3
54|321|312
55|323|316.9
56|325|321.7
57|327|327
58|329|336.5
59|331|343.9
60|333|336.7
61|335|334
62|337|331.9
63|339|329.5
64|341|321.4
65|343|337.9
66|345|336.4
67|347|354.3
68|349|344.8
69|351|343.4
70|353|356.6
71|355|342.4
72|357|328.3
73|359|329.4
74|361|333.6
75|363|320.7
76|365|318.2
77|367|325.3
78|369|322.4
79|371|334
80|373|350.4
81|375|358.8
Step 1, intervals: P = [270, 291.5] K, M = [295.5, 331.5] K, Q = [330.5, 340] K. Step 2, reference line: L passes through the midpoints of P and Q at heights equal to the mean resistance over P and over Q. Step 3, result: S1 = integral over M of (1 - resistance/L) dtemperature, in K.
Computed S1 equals 1.5 K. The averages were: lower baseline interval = 320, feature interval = 315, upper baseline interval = 335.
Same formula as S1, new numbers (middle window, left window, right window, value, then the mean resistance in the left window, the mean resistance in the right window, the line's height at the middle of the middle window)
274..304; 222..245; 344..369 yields 0.8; 314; 336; 324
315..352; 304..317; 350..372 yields -1.0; 312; 332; 321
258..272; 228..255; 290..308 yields 0.0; 318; 307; 314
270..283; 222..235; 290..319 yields -0.5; 307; 309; 308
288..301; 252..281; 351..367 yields 0.6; 316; 333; 321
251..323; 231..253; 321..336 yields 2.6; 320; 330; 325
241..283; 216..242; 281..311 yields -0.9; 311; 312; 311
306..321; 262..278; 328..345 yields 0.7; 315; 334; 327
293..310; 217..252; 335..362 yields 1.1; 314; 338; 328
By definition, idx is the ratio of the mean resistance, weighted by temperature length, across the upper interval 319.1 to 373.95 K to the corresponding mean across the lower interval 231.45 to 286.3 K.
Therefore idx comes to 1.04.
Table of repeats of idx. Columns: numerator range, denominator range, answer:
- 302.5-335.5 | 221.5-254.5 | 1.01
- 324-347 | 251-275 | 1.06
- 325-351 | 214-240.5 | 1.08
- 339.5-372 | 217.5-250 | 1.06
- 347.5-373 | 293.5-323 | 1.08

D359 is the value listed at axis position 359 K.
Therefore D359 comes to 329.4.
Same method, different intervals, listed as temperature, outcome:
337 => 331.9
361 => 333.6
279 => 325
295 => 306.2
